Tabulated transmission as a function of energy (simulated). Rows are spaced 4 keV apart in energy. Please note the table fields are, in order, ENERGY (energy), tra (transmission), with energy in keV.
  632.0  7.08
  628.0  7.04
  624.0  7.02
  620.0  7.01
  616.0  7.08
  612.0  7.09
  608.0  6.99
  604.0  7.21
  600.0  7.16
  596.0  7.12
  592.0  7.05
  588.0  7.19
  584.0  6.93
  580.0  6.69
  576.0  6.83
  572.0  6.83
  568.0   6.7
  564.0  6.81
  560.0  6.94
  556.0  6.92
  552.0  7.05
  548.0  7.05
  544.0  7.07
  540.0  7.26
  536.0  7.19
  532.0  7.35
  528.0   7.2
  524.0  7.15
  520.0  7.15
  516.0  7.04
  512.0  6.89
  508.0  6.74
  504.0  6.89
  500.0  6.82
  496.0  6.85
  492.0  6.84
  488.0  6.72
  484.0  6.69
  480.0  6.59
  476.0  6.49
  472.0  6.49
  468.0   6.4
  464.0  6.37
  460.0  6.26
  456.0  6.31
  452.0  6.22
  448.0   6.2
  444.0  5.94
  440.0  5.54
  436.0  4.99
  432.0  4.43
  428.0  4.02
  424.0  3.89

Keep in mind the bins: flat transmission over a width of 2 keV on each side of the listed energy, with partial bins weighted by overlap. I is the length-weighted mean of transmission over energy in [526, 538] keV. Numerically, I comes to 7.25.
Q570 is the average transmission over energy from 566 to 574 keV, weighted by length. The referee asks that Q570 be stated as 6.77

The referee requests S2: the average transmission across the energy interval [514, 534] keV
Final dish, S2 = 7.18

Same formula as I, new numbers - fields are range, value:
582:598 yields 7.07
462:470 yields 6.38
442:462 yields 6.19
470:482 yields 6.52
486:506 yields 6.82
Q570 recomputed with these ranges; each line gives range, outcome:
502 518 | 6.89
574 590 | 6.91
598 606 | 7.19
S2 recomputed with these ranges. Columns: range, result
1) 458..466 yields 6.31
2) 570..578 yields 6.83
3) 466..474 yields 6.45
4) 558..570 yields 6.82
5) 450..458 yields 6.26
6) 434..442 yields 5.27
